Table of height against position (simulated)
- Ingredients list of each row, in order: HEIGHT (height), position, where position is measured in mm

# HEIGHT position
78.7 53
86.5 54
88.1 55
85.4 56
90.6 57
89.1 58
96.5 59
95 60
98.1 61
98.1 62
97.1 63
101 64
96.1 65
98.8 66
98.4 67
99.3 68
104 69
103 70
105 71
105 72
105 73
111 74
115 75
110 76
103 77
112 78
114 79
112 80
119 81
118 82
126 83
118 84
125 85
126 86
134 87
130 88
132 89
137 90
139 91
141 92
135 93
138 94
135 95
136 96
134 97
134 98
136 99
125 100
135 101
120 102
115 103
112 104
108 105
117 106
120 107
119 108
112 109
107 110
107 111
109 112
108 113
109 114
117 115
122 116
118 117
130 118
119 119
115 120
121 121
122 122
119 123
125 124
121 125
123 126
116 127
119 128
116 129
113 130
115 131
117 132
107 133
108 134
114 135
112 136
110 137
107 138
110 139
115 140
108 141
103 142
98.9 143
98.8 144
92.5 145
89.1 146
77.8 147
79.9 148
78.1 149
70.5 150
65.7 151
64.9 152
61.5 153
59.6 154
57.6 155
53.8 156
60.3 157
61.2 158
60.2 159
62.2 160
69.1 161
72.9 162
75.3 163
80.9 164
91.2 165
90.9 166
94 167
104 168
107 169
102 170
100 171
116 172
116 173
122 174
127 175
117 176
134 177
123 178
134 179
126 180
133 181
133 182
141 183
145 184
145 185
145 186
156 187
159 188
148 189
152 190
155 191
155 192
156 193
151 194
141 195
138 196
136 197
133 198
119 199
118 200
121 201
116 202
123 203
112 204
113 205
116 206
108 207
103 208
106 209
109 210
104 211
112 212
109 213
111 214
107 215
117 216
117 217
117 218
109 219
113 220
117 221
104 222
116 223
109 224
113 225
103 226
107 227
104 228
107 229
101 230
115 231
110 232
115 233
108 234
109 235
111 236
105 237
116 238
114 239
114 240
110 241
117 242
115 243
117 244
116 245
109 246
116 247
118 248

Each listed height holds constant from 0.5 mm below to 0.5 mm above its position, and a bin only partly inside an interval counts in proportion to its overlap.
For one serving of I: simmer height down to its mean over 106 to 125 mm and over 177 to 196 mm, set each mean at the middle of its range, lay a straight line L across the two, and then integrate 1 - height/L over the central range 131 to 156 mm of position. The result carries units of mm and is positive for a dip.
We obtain 6.9 mm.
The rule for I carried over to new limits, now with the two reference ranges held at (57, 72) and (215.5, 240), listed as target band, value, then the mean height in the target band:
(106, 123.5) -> -2.4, 116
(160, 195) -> -4.9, 122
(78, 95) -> -4.6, 128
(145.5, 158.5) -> 4.6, 67.7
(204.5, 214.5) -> 0.0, 109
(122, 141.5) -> -2.1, 115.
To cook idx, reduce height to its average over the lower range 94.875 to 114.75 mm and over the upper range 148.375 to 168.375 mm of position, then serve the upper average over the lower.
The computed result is 0.6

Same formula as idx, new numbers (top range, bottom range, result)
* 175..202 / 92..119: 1.14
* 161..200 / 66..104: 1.03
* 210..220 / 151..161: 1.83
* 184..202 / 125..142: 1.26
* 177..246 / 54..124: 1.06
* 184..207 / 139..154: 1.59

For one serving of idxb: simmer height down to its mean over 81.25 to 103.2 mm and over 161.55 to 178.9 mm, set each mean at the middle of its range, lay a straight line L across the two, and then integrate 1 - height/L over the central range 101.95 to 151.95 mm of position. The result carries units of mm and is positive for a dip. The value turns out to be 4.5 mm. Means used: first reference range 130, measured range 109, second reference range 105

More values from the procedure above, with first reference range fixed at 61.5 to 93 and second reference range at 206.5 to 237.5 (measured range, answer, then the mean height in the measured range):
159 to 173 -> 2.7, 89.5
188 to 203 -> -3.8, 139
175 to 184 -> -1.6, 131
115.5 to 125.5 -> -0.7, 121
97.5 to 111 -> -0.7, 120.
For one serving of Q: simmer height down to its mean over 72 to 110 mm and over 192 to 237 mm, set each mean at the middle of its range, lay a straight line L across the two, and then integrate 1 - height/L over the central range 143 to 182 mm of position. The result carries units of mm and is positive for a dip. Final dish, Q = 9.1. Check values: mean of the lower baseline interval 123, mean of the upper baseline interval 116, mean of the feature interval 90.9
